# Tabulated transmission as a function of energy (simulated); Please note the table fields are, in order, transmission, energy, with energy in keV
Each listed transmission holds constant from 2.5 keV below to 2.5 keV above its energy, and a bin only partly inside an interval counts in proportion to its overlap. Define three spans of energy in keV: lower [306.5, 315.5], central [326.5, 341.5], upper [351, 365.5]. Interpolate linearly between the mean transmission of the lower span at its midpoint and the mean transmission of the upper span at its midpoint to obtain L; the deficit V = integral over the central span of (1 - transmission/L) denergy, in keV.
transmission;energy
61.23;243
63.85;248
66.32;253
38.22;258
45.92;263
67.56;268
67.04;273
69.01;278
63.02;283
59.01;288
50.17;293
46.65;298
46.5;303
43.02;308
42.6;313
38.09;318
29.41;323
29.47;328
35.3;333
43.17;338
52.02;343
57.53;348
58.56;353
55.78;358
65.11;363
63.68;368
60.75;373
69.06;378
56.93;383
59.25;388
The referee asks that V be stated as 4.0 keV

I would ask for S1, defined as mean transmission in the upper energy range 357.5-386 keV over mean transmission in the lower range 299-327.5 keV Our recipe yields 1.57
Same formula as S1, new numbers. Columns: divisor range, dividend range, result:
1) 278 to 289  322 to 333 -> 0.49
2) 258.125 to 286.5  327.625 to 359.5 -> 0.80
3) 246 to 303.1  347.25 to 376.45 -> 1.06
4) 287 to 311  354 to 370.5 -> 1.27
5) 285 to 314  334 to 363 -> 1.10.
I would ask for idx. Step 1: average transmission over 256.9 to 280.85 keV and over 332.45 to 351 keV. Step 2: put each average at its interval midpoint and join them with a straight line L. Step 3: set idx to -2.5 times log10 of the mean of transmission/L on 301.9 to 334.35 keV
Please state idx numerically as 0.36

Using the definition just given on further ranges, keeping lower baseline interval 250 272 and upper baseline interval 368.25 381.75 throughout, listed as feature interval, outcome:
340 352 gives 0.13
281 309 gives 0.13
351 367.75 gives 0.04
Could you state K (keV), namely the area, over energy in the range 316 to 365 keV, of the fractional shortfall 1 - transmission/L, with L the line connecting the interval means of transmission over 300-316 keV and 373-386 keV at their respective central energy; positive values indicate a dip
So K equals 6.1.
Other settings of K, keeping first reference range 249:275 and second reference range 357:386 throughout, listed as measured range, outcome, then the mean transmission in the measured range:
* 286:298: 1.2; 52.8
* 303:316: 3.5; 43.3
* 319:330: 5.4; 30.6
